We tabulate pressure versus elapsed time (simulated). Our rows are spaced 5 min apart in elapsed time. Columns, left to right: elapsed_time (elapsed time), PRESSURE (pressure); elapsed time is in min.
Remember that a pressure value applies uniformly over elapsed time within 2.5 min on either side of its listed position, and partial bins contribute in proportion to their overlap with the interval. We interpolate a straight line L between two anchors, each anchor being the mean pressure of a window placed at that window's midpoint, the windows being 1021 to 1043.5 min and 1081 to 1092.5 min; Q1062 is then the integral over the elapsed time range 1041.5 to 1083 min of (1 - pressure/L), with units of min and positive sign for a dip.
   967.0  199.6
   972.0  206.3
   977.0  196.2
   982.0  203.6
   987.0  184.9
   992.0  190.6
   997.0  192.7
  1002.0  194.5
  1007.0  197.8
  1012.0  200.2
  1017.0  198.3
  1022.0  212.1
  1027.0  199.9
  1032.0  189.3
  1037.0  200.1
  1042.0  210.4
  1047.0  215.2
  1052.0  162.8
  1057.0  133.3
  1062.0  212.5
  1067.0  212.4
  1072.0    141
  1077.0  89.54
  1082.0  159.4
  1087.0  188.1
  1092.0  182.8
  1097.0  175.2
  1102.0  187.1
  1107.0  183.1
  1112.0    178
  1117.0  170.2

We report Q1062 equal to 4.36 min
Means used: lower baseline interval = 201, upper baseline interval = 178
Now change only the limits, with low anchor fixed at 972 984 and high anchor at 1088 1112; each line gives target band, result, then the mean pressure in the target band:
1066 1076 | 1.5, 158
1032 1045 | -0.7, 203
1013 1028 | -0.7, 203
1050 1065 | 1.4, 171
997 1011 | 0.1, 196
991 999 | 0.3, 192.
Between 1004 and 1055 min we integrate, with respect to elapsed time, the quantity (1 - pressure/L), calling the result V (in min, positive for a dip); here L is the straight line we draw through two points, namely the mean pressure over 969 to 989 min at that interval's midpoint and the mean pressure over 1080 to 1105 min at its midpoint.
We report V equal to -2.2 min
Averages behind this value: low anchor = 198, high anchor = 179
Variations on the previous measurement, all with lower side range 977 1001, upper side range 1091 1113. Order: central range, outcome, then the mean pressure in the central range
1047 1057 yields 0.98 min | 169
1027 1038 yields -0.37 min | 195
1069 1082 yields 4.00 min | 127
